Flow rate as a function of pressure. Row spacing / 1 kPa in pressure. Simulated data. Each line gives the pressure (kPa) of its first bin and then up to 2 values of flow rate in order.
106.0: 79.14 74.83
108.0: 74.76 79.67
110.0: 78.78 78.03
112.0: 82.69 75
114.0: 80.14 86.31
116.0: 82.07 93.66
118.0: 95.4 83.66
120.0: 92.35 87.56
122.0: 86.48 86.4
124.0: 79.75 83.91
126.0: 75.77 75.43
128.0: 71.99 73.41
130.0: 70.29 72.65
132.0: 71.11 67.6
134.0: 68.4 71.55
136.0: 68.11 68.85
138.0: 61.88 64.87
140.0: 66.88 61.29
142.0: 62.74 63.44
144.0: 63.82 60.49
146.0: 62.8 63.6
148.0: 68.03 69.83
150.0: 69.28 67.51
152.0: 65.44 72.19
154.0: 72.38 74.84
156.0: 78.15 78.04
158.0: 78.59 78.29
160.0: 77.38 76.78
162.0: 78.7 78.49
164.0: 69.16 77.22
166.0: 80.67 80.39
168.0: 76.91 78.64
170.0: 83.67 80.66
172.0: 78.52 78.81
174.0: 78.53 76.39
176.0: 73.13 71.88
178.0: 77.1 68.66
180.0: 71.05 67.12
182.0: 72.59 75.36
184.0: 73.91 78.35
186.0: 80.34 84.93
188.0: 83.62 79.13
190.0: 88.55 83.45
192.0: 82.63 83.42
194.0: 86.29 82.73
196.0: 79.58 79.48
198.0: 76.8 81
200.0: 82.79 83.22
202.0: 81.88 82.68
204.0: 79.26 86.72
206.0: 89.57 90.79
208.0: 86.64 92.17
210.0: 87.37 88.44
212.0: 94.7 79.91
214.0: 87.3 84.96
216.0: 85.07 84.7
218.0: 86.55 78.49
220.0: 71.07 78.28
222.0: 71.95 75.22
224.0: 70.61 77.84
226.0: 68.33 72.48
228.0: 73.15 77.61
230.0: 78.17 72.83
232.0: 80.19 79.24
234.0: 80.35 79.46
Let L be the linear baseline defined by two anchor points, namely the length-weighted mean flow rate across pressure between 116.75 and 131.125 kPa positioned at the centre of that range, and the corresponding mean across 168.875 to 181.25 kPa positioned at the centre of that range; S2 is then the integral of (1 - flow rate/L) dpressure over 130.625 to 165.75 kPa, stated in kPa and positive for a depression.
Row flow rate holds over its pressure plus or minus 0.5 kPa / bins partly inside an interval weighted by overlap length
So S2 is 3.9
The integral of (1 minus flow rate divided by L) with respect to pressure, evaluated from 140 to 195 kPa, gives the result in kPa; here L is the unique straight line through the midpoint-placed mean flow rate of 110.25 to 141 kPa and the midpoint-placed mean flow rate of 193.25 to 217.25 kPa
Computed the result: 4.3 kPa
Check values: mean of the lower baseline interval 77.2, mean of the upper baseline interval 84.7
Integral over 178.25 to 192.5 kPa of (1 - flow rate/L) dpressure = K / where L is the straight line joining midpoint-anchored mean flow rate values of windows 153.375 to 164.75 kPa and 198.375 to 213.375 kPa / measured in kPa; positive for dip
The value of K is 0.7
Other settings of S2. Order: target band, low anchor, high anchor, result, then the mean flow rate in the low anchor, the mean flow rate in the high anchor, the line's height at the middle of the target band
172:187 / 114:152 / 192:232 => 0.6 kPa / 73.5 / 81.3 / 78.1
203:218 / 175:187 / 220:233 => -2.5 kPa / 74.2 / 74.8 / 74.6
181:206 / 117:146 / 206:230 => -0.7 kPa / 73.6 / 81.1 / 79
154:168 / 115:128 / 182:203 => 0.9 kPa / 84.7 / 81.2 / 82.8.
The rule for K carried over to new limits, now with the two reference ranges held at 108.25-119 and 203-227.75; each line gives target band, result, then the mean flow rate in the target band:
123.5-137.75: 1.76 kPa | 72.6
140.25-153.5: 2.76 kPa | 65.4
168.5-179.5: 0.73 kPa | 76.9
